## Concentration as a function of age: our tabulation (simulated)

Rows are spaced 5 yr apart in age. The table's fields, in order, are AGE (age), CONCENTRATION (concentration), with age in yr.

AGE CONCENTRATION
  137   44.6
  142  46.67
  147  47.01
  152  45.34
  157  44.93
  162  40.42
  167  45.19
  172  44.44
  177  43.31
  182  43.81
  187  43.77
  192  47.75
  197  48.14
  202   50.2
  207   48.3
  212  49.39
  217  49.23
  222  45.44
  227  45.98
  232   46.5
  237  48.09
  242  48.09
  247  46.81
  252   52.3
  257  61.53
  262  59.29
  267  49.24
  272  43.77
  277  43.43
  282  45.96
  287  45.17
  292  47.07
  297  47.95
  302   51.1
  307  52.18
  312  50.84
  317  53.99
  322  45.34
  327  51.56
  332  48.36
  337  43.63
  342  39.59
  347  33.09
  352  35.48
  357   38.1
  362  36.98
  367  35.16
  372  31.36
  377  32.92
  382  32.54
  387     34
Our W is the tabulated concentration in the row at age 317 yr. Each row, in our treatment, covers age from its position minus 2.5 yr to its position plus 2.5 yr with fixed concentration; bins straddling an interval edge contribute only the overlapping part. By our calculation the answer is 53.99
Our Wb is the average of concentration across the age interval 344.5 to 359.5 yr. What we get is 35.6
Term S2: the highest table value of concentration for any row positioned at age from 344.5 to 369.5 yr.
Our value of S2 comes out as 38.1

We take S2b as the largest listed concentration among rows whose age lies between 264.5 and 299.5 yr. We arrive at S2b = 49.24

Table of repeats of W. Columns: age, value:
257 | 61.53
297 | 47.95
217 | 49.23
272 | 43.77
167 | 45.19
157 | 44.93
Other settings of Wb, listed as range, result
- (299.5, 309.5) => 51.6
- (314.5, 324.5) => 49.7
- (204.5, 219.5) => 49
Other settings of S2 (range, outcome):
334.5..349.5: 43.63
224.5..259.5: 61.53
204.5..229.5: 49.39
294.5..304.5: 51.1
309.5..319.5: 53.99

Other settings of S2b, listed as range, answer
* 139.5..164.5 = 47.01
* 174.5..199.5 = 48.14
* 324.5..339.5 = 51.56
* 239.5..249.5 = 48.09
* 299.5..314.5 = 52.18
